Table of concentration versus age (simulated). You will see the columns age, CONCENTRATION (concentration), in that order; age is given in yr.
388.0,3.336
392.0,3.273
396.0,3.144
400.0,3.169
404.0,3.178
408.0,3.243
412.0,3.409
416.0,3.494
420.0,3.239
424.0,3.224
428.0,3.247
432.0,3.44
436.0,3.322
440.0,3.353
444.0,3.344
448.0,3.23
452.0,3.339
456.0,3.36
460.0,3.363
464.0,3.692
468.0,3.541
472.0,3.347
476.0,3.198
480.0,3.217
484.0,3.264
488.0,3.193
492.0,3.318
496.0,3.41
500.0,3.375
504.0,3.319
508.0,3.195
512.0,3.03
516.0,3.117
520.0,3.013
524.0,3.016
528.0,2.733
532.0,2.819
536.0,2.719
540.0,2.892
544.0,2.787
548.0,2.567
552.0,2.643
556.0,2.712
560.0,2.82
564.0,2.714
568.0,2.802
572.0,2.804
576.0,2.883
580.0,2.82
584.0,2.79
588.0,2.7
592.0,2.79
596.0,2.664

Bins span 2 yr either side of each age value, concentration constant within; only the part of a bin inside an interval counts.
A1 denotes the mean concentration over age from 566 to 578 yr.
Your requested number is 2.83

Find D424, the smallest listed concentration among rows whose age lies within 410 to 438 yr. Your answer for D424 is 3.224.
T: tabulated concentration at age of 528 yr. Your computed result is 2.733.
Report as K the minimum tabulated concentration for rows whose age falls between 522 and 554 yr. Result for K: 2.567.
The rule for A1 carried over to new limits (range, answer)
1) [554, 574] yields 2.77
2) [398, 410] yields 3.2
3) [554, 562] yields 2.77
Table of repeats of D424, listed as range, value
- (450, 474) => 3.339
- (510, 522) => 3.013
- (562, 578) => 2.714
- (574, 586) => 2.79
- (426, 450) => 3.23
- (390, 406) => 3.144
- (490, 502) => 3.318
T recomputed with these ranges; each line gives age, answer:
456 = 3.36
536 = 2.719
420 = 3.239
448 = 3.23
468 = 3.541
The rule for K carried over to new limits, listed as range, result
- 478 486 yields 3.217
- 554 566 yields 2.712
